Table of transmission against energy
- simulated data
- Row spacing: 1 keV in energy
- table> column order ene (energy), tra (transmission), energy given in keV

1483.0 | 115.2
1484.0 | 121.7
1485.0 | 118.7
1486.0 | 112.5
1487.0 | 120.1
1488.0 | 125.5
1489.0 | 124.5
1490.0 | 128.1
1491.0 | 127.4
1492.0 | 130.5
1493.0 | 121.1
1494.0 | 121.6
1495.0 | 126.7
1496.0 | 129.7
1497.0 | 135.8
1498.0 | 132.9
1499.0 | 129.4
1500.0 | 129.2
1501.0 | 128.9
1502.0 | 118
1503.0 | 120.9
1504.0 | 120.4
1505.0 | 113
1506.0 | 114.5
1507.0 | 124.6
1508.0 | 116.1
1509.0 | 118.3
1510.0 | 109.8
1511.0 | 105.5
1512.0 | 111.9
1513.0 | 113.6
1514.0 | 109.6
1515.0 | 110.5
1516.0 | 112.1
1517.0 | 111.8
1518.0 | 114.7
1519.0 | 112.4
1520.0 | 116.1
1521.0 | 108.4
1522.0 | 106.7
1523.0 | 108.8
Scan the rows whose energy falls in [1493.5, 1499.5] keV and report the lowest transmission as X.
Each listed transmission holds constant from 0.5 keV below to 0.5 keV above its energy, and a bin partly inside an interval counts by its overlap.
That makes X 121.6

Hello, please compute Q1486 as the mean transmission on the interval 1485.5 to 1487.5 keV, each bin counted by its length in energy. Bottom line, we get 116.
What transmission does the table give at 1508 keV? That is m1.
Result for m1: 116.1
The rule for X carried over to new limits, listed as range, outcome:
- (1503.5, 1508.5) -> 113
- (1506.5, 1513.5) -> 105.5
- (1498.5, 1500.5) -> 129.2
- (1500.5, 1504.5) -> 118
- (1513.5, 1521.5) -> 108.4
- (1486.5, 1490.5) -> 120.1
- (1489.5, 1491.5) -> 127.4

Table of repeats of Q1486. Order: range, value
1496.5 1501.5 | 131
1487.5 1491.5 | 126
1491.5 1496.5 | 126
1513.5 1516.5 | 111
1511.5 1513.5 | 113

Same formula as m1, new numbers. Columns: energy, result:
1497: 135.8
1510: 109.8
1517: 111.8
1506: 114.5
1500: 129.2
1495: 126.7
